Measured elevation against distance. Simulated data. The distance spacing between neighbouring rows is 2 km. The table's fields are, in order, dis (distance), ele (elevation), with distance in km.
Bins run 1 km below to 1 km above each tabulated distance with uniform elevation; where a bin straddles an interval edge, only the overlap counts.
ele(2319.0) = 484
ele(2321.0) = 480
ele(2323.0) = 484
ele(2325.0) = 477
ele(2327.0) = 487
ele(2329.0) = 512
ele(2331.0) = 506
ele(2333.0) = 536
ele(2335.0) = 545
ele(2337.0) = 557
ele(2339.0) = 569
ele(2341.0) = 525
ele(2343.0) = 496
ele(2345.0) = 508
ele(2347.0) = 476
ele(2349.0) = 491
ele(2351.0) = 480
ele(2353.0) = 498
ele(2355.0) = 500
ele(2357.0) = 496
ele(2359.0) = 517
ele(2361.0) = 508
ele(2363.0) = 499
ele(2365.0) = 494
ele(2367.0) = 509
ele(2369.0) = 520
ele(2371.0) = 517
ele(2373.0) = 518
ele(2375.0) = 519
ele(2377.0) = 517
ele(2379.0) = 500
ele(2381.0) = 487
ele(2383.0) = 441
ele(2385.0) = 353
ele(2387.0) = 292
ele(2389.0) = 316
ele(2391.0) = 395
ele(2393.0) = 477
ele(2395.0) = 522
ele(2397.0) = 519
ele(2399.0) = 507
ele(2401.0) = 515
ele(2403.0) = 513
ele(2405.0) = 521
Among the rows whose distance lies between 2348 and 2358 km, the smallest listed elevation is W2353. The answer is 480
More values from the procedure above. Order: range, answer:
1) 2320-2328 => 477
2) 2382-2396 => 292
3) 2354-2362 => 496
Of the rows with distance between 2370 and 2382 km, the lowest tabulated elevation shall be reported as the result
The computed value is 487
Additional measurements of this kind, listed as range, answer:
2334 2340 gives 545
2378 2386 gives 353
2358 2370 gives 494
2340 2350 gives 476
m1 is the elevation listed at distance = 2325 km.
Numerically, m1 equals 477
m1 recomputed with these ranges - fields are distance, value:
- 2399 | 507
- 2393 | 477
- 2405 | 521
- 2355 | 500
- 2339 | 569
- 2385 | 353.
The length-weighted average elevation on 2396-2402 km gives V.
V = 514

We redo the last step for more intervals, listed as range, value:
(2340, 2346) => 510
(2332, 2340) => 552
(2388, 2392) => 356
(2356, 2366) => 503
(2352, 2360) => 503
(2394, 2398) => 520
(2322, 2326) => 480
